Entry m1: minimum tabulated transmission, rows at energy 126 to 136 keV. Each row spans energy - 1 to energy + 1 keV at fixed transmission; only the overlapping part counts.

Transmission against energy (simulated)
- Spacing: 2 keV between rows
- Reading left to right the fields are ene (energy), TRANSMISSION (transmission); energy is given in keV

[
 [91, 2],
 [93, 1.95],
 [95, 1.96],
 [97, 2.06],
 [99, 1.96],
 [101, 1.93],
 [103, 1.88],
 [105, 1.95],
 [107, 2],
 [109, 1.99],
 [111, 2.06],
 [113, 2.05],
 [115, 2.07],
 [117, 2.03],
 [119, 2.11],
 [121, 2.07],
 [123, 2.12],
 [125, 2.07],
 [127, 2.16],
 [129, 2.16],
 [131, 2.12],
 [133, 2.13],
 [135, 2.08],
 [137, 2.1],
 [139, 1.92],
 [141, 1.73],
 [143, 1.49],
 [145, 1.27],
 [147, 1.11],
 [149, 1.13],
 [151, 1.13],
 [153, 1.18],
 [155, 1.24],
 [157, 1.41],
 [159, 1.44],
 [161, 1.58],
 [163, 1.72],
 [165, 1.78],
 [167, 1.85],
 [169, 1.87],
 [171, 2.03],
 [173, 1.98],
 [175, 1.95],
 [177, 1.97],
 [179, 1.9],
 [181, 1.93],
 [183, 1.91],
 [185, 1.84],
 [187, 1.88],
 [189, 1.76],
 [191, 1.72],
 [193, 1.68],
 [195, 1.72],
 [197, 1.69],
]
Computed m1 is 2.08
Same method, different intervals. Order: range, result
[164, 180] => 1.78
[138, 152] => 1.11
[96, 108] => 1.88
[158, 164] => 1.44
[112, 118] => 2.03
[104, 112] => 1.95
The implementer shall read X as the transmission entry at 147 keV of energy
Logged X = 1.11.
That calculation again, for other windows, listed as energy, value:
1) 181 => 1.93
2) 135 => 2.08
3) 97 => 2.06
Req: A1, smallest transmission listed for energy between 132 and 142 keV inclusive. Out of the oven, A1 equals 1.73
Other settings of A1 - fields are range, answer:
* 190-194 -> 1.68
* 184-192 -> 1.72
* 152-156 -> 1.18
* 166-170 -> 1.85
